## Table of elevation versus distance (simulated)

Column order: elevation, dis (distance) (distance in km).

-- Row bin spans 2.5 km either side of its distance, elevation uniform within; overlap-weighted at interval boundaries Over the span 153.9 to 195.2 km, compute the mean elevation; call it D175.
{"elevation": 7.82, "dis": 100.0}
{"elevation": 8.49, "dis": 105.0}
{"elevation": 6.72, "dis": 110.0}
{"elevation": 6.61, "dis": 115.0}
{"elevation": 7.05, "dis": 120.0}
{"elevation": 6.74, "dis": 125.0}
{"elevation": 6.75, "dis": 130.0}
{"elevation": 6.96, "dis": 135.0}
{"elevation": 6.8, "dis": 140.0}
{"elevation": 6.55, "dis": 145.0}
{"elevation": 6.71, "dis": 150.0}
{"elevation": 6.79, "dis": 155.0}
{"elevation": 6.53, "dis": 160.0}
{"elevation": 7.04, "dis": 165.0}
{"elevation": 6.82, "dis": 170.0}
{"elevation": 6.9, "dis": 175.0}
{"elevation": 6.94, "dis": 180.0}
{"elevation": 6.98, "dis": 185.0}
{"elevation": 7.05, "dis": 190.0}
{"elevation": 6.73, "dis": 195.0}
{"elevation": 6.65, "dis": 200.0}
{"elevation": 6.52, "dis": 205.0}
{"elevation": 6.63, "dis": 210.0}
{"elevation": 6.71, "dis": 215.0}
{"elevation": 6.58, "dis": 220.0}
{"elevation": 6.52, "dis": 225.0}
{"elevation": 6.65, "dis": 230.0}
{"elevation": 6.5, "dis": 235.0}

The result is 6.87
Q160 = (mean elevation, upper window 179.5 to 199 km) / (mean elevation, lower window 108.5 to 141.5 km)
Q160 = 1.0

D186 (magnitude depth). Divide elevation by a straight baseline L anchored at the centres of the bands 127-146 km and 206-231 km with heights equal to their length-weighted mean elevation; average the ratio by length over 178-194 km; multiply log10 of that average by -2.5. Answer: -0.05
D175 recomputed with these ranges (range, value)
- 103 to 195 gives 6.9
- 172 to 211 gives 6.81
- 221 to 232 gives 6.58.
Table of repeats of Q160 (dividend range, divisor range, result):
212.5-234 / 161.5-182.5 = 0.96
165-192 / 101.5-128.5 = 0.97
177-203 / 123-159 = 1.02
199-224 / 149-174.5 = 0.97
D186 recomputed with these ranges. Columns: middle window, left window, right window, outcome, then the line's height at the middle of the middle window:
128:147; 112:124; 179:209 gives 0.01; 6.81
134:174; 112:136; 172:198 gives 0.01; 6.86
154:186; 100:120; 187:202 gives 0.02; 6.96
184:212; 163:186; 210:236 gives 0.00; 6.77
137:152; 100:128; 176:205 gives 0.06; 7.04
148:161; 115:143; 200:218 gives 0.01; 6.77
